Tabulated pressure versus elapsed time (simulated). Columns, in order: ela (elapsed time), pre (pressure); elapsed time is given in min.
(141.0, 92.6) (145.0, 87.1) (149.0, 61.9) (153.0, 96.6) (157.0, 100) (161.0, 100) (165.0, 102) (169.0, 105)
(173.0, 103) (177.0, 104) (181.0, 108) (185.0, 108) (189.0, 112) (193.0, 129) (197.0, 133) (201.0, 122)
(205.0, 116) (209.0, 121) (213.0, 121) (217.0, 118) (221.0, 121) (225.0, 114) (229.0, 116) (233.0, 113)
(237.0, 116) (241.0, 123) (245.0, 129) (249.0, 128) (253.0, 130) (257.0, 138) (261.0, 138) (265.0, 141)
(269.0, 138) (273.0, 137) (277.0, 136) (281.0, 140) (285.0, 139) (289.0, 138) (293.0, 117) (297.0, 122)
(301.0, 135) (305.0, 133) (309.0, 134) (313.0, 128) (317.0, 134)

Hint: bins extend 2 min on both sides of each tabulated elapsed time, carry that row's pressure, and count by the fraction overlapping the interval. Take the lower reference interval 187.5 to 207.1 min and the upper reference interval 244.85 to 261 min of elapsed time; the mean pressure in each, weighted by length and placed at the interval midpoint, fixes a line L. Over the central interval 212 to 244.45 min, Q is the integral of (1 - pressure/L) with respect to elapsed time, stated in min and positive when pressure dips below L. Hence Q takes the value 2.5 min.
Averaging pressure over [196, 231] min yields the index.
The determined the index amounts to 120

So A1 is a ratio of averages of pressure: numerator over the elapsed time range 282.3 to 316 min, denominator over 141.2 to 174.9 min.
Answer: 1.39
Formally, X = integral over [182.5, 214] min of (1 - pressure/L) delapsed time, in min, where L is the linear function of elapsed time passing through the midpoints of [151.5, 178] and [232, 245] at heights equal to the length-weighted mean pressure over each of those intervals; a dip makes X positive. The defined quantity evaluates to -3.0 min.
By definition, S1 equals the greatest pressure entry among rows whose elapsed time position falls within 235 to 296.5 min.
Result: 141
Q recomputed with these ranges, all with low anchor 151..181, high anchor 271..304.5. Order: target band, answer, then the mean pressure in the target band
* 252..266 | -1.3 min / 137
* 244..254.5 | -0.5 min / 129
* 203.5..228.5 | -0.8 min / 118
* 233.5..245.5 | 0.0 min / 121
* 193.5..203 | -1.5 min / 128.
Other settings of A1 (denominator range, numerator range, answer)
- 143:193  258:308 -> 1.34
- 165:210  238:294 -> 1.17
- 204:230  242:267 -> 1.13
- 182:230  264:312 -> 1.12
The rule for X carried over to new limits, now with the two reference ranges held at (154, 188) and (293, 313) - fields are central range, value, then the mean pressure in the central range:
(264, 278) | -1.69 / 138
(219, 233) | -0.25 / 116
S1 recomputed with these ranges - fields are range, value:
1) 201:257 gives 138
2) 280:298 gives 140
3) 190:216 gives 133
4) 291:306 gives 135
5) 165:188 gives 108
